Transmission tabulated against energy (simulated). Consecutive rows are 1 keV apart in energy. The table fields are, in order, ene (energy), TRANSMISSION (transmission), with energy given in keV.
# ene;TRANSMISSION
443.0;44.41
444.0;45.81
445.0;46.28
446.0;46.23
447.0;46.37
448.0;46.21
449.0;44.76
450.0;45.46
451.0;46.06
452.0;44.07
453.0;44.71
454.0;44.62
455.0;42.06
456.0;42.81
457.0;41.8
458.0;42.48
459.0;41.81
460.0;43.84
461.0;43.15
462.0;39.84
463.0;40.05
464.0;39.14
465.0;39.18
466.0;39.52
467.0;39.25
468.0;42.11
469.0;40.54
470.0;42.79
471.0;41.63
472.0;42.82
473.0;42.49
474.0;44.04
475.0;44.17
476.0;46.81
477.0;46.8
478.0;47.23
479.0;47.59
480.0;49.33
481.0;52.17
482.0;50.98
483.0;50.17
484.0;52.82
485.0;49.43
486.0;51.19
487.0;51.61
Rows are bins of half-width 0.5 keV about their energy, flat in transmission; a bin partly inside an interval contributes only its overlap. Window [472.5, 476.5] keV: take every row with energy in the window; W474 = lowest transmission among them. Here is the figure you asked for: 42.49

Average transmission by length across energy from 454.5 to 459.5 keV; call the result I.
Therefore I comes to 42.2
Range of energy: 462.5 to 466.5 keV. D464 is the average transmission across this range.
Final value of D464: 39.5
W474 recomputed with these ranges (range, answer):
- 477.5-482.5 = 47.23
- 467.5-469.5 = 40.54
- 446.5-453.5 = 44.07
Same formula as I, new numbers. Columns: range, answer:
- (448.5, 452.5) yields 45.1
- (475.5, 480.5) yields 47.6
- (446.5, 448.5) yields 46.3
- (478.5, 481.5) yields 49.7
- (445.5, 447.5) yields 46.3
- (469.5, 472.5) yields 42.4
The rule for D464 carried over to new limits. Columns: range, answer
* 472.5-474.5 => 43.3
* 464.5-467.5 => 39.3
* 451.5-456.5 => 43.7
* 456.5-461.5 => 42.6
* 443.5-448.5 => 46.2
